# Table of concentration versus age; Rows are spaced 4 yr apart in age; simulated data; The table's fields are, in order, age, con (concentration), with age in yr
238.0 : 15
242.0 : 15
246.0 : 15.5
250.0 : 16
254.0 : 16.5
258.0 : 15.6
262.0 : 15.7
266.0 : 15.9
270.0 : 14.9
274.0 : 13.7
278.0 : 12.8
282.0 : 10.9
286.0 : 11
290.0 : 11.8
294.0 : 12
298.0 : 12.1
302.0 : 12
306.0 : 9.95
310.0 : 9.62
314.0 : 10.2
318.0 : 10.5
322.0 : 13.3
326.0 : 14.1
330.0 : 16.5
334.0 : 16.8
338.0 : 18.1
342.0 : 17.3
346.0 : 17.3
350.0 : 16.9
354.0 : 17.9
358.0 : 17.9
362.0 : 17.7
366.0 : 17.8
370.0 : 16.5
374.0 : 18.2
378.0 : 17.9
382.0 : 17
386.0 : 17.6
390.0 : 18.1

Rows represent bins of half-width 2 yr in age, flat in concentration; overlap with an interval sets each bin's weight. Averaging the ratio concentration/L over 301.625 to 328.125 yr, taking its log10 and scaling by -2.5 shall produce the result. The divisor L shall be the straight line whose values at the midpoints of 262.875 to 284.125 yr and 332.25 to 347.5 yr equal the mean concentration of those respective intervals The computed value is 0.37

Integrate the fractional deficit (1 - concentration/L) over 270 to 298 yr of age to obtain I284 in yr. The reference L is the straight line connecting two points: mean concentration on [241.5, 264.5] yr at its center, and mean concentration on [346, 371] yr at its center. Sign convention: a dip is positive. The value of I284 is 6.9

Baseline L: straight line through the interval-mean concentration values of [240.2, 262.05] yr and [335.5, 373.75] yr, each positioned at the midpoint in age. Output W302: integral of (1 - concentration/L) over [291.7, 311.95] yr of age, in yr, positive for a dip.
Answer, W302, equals 6.6 yr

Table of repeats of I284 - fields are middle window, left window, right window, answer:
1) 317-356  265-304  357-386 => -1.0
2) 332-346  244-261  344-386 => -0.2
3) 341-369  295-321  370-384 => -3.9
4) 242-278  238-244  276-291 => -4.9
